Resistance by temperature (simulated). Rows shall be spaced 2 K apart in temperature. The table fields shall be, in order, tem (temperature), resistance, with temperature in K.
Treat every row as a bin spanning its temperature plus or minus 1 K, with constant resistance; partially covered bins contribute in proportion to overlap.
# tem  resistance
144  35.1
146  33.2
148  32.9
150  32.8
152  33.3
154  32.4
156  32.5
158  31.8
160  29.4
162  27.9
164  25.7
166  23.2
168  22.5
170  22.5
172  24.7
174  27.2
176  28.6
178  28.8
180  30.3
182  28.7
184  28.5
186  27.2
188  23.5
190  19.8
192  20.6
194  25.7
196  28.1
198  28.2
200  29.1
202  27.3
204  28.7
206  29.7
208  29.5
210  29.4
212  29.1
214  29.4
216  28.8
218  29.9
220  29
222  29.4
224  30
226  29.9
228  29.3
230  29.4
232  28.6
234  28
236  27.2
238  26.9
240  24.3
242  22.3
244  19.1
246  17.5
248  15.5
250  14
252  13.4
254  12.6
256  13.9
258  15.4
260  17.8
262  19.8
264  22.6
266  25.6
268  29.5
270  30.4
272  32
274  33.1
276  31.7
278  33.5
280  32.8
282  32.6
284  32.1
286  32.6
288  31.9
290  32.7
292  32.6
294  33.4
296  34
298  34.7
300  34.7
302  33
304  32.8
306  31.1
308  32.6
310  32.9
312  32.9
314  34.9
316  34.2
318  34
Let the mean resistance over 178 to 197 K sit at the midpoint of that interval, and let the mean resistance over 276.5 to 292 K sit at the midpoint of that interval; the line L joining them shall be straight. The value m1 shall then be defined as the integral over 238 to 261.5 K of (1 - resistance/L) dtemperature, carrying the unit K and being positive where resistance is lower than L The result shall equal 9.95 K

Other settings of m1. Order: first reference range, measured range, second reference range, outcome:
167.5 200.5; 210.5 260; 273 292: 9.2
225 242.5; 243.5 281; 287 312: 9.3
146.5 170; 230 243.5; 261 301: 1.9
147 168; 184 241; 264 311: 5.7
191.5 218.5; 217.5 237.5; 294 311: 0.2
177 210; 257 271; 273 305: 3.8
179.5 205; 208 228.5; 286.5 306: -0.9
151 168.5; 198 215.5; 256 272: -1.8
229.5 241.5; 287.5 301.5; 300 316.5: -0.6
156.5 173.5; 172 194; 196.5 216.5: 0.9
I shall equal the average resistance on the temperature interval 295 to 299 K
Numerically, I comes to 34.4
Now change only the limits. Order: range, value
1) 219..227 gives 29.6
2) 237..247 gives 22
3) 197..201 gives 28.6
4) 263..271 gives 27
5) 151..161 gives 31.9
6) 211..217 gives 29.1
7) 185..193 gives 22.8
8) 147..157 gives 32.8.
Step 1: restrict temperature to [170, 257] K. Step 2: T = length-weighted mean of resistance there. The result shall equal 25.6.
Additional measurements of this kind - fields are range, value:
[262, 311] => 31.6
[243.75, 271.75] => 19.4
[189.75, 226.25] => 28.1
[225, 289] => 25.2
